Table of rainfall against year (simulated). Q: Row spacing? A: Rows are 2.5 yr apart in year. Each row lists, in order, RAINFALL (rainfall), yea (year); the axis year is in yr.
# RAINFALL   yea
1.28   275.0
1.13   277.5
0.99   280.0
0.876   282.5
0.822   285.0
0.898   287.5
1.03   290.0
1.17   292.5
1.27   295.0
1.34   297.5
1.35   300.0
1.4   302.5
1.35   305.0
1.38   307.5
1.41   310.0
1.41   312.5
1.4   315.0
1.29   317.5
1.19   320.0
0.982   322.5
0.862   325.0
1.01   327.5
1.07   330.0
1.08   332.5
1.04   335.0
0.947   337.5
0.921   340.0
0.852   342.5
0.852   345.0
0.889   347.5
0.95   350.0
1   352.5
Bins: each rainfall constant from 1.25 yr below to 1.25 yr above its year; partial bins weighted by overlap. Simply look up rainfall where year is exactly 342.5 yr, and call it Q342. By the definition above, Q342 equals 0.852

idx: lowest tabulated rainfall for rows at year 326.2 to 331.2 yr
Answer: 1.01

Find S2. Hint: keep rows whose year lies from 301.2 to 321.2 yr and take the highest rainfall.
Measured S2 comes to 1.41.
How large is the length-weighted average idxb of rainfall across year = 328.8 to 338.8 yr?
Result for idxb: 1.03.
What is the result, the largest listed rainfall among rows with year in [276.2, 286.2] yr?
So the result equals 1.13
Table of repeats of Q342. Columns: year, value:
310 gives 1.41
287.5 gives 0.898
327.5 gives 1.01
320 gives 1.19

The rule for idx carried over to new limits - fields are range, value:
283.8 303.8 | 0.822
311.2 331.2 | 0.862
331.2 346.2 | 0.852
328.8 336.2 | 1.04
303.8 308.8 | 1.35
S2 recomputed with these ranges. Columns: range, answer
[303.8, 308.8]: 1.38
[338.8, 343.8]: 0.921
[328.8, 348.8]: 1.08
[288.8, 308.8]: 1.4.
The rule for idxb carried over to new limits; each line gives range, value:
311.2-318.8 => 1.37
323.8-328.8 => 0.938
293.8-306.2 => 1.34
